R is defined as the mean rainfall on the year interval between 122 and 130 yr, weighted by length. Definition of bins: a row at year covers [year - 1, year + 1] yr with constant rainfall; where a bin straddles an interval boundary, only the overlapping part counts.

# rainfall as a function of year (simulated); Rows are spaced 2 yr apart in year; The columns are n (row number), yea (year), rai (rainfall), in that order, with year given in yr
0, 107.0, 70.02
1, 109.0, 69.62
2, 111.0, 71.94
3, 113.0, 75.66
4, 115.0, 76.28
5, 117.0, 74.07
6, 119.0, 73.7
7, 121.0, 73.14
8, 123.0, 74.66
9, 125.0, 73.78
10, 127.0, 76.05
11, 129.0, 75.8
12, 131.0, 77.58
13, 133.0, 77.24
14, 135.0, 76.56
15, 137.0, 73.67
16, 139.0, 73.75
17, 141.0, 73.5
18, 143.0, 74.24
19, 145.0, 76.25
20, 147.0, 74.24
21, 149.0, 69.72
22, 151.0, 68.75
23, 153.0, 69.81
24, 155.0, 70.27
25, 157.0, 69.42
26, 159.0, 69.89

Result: 75.1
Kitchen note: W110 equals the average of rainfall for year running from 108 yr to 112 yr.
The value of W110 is 70.8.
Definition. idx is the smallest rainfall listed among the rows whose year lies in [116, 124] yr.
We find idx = 73.14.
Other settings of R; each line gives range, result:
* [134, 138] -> 75.1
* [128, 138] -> 76.2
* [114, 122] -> 74.3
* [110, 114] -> 73.8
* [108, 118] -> 73.5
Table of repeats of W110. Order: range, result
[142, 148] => 74.9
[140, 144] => 73.9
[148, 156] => 69.6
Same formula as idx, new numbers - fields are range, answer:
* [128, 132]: 75.8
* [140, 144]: 73.5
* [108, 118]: 69.62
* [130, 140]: 73.67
